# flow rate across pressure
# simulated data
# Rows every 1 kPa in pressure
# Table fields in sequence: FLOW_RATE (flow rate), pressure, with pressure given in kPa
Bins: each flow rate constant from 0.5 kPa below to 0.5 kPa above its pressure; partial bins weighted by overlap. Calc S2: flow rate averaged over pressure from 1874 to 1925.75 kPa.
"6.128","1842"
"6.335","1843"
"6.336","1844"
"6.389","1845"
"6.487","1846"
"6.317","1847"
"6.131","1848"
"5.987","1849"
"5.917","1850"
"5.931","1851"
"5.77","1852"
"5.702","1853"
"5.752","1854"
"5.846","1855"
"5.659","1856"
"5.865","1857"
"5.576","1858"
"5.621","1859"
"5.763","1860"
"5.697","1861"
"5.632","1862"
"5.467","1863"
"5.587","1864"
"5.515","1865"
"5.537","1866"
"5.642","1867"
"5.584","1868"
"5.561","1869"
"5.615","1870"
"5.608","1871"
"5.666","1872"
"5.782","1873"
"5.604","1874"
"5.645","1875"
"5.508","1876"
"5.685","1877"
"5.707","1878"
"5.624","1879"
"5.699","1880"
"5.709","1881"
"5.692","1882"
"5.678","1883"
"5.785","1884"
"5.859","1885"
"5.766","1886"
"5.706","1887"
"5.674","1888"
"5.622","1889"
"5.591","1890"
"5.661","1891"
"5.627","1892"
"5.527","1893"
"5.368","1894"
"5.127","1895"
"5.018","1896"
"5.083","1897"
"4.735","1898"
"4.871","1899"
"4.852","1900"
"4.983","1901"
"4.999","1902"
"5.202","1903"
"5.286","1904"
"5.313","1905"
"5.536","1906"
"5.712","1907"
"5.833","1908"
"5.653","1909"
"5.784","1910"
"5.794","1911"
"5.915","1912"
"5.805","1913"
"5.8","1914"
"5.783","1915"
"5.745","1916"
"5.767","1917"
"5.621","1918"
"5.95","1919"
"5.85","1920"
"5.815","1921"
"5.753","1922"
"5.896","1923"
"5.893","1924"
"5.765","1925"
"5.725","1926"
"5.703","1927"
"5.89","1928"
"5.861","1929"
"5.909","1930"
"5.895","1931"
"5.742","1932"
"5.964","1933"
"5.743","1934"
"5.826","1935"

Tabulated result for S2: 5.57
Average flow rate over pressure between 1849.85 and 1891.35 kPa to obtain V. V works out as 5.68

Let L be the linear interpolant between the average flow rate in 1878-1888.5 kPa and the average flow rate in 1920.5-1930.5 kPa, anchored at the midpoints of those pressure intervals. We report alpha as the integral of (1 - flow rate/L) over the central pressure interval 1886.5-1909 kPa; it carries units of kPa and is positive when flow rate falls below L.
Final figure 1.6 kPa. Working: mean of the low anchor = 5.72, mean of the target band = 5.34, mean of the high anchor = 5.82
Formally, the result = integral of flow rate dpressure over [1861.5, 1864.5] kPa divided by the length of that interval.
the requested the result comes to 5.56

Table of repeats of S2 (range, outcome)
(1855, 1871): 5.63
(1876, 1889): 5.7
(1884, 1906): 5.34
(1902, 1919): 5.65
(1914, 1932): 5.81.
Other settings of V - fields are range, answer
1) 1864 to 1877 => 5.61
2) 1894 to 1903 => 4.99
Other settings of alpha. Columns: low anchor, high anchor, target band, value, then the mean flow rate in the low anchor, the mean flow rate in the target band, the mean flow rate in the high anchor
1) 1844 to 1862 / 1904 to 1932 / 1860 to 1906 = 2.8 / 5.91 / 5.49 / 5.77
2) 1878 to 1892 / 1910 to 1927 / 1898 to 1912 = 1.0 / 5.7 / 5.37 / 5.8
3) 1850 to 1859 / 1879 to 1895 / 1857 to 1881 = 0.3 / 5.76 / 5.63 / 5.65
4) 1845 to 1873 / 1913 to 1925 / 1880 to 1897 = 0.6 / 5.77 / 5.58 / 5.8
